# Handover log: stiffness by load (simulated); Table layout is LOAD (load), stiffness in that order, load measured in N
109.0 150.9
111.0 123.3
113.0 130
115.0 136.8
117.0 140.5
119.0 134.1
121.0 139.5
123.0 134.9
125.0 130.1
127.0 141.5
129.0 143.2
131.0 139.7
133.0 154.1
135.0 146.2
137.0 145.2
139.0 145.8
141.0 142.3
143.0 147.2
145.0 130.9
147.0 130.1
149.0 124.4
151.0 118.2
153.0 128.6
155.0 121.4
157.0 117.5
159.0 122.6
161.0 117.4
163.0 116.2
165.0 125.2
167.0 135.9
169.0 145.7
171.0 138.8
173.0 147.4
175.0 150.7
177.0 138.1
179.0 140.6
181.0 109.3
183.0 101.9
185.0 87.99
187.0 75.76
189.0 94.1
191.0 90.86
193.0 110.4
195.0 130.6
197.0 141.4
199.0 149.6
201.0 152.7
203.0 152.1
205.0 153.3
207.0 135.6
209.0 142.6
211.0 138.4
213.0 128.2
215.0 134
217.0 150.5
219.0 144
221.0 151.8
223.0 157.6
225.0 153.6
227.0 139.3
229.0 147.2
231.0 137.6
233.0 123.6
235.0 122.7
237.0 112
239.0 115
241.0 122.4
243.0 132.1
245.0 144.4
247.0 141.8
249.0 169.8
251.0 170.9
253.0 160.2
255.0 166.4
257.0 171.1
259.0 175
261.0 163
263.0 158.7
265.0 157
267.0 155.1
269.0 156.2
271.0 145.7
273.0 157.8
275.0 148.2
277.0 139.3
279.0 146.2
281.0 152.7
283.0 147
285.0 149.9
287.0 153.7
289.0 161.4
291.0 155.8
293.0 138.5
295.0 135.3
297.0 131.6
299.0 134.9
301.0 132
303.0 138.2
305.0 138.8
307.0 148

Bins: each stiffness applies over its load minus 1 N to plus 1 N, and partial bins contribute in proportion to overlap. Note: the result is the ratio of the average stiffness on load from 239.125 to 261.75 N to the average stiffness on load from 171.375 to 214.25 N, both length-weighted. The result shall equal 1.21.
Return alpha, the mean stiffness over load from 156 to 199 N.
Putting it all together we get 122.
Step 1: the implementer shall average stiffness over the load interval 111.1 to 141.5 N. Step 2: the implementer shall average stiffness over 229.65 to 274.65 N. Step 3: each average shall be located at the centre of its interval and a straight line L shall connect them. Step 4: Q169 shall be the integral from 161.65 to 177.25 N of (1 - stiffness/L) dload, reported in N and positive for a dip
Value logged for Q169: 0.6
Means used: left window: 140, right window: 148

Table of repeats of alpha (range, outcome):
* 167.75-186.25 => 128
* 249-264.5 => 166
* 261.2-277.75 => 153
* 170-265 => 138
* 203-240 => 139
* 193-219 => 141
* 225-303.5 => 147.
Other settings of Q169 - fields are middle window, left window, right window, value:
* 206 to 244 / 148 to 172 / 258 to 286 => 1.52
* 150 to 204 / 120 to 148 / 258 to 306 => 7.03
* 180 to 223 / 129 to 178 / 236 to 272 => 4.41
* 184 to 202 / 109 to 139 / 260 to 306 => 3.54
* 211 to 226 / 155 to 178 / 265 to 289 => -0.46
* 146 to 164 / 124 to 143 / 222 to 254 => 2.64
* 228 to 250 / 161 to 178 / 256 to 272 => 2.91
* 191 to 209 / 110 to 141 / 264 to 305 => 0.58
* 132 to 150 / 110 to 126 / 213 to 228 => -0.57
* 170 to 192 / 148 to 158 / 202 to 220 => 2.56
